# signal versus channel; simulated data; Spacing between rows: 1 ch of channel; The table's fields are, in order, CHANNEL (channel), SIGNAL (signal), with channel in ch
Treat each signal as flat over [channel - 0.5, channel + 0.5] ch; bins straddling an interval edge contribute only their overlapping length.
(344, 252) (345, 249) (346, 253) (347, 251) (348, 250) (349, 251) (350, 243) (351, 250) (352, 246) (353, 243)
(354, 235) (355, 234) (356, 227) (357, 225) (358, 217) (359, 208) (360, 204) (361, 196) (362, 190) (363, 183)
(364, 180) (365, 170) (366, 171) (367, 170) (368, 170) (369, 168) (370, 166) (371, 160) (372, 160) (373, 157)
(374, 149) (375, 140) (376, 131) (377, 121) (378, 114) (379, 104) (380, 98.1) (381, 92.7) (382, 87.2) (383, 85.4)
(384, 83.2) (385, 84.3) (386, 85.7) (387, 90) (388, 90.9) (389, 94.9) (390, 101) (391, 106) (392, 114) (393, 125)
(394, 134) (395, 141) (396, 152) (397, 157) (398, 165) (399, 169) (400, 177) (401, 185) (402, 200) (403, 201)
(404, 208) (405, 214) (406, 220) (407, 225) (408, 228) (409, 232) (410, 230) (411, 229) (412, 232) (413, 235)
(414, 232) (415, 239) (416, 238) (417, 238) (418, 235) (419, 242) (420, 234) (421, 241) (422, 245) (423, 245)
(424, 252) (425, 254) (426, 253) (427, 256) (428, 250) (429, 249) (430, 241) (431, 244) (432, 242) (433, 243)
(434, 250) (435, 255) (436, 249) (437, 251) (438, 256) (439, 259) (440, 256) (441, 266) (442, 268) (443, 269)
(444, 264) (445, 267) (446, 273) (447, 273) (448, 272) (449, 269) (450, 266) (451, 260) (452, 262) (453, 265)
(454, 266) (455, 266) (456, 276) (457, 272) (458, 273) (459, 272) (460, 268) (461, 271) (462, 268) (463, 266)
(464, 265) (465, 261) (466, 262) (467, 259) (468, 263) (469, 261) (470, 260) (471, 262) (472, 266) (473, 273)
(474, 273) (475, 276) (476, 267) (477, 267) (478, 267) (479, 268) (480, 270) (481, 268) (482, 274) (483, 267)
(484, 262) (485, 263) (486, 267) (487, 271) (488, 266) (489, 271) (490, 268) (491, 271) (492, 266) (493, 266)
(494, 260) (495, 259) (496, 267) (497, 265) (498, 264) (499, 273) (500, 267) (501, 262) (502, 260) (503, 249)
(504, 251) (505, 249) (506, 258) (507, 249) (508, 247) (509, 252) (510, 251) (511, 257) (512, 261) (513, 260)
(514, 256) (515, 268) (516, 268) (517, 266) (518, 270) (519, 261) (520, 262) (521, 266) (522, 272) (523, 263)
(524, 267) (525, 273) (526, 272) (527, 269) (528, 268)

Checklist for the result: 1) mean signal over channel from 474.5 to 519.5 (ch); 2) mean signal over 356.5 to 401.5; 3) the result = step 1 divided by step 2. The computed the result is 1.83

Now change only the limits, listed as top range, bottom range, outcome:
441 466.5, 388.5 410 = 1.57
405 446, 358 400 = 1.76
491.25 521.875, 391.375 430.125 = 1.23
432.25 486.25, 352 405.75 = 1.69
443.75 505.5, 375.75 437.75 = 1.42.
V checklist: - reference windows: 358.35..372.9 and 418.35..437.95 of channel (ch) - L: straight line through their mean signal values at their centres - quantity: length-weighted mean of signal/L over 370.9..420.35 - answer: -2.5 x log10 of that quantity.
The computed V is 0.30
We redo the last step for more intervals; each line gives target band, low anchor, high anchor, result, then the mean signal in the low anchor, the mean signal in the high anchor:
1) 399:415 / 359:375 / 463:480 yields -0.04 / 173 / 266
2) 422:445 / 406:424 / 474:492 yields -0.04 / 235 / 268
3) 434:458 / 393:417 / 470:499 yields -0.13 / 201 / 267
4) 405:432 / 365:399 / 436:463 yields -0.18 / 128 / 266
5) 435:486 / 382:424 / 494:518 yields -0.19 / 180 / 259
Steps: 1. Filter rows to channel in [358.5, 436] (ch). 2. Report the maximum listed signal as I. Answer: 256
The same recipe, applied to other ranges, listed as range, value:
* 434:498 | 276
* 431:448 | 273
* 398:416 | 239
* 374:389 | 149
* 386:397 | 157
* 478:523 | 274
